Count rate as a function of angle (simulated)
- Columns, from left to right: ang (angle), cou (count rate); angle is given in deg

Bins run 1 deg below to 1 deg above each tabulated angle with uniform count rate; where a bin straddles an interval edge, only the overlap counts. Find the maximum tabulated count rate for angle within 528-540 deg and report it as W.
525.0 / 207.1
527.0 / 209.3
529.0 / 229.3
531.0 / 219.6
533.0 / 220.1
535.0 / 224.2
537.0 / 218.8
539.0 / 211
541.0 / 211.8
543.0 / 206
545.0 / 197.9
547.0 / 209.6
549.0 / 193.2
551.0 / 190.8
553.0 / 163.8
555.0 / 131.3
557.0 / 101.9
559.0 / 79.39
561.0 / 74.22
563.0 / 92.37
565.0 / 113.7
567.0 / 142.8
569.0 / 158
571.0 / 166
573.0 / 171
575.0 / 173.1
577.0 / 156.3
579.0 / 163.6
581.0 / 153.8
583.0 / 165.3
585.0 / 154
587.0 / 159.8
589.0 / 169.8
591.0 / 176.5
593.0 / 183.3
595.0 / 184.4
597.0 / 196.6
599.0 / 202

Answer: 229.3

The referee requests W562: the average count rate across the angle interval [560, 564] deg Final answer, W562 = 83.3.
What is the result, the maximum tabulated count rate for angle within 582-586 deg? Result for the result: 165.3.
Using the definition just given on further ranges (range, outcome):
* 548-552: 193.2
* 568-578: 173.1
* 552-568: 163.8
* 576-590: 169.8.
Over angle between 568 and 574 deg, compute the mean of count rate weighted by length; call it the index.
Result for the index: 165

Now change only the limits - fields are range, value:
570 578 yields 167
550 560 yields 133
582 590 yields 162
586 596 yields 175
